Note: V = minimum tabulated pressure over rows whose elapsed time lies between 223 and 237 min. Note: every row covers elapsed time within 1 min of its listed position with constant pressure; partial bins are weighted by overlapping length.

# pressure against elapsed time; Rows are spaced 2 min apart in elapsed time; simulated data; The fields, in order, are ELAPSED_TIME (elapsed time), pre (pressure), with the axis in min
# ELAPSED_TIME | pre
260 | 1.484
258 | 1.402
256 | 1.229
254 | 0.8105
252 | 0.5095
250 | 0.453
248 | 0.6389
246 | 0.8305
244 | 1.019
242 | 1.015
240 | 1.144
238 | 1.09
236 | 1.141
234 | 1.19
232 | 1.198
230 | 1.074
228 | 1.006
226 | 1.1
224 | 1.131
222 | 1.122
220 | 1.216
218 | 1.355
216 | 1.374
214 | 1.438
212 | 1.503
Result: 1.006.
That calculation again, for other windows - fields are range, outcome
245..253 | 0.453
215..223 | 1.122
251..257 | 0.5095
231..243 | 1.015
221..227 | 1.1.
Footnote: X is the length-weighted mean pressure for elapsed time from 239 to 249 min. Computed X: 0.929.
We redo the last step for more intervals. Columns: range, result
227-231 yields 1.04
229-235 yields 1.15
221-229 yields 1.09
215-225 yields 1.24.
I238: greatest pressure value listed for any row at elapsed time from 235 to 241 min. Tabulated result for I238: 1.144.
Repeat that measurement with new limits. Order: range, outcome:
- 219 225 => 1.216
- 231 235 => 1.198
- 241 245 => 1.019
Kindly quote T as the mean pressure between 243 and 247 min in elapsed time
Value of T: 0.925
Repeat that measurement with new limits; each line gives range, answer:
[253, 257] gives 1.02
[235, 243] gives 1.1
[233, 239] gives 1.14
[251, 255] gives 0.66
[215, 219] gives 1.36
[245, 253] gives 0.608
